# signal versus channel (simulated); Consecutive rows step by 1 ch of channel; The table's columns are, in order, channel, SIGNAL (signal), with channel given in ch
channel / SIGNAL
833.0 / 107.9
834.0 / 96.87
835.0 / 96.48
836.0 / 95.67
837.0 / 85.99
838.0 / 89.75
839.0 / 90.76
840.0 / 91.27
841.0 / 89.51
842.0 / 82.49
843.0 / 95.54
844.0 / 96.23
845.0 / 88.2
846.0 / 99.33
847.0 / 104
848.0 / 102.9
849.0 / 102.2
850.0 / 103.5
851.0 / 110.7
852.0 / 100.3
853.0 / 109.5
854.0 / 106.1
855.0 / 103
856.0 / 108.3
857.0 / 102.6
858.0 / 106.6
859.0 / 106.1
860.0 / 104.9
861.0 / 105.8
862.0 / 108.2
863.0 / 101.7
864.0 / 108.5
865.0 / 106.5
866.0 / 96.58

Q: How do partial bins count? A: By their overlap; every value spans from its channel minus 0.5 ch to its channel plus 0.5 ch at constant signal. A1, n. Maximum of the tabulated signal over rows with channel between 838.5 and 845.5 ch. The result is 96.23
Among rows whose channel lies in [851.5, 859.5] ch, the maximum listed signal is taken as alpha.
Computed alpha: 109.5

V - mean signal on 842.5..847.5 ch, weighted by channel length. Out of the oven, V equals 96.7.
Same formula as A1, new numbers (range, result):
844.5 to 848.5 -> 104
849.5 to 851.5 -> 110.7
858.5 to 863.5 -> 108.2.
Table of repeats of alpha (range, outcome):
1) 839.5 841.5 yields 91.27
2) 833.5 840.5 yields 96.87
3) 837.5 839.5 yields 90.76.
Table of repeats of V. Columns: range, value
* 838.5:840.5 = 91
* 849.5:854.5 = 106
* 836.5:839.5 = 88.8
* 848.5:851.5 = 105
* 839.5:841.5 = 90.4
